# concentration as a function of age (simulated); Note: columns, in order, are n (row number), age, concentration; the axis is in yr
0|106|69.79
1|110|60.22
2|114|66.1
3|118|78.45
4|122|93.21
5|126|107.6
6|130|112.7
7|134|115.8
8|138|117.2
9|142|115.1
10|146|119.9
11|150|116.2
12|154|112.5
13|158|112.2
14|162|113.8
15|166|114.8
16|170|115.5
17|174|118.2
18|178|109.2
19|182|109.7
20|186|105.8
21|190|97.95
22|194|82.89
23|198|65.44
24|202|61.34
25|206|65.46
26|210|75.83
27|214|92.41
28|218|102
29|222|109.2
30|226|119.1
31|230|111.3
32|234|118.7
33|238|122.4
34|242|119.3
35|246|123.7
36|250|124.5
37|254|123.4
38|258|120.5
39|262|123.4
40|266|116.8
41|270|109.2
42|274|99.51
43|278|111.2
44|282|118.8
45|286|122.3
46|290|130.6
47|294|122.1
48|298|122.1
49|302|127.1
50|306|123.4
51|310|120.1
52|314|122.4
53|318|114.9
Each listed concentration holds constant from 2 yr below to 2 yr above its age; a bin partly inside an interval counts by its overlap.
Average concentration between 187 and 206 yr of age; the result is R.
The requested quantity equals 77.2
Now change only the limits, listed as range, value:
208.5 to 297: 115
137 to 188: 114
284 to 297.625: 125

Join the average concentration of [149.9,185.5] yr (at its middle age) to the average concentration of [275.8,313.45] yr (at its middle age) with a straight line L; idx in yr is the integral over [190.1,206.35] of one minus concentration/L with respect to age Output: 6.0 yr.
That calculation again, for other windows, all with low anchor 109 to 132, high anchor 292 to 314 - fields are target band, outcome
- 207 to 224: 2.07 yr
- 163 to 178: -2.76 yr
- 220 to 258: -2.96 yr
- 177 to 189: -0.93 yr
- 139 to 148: -2.50 yr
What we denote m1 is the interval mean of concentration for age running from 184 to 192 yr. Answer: 102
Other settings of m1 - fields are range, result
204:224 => 89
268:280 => 107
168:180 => 114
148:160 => 114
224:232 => 115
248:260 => 123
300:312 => 124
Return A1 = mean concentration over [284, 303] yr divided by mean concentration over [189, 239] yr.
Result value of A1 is 1.3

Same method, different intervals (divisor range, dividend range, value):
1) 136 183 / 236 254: 1.07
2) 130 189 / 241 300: 1.05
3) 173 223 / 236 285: 1.29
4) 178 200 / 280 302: 1.32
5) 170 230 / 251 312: 1.25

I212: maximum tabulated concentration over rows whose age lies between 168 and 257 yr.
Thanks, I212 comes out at 124.5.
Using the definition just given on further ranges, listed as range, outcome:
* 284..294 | 130.6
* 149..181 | 118.2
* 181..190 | 109.7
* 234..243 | 122.4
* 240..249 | 123.7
